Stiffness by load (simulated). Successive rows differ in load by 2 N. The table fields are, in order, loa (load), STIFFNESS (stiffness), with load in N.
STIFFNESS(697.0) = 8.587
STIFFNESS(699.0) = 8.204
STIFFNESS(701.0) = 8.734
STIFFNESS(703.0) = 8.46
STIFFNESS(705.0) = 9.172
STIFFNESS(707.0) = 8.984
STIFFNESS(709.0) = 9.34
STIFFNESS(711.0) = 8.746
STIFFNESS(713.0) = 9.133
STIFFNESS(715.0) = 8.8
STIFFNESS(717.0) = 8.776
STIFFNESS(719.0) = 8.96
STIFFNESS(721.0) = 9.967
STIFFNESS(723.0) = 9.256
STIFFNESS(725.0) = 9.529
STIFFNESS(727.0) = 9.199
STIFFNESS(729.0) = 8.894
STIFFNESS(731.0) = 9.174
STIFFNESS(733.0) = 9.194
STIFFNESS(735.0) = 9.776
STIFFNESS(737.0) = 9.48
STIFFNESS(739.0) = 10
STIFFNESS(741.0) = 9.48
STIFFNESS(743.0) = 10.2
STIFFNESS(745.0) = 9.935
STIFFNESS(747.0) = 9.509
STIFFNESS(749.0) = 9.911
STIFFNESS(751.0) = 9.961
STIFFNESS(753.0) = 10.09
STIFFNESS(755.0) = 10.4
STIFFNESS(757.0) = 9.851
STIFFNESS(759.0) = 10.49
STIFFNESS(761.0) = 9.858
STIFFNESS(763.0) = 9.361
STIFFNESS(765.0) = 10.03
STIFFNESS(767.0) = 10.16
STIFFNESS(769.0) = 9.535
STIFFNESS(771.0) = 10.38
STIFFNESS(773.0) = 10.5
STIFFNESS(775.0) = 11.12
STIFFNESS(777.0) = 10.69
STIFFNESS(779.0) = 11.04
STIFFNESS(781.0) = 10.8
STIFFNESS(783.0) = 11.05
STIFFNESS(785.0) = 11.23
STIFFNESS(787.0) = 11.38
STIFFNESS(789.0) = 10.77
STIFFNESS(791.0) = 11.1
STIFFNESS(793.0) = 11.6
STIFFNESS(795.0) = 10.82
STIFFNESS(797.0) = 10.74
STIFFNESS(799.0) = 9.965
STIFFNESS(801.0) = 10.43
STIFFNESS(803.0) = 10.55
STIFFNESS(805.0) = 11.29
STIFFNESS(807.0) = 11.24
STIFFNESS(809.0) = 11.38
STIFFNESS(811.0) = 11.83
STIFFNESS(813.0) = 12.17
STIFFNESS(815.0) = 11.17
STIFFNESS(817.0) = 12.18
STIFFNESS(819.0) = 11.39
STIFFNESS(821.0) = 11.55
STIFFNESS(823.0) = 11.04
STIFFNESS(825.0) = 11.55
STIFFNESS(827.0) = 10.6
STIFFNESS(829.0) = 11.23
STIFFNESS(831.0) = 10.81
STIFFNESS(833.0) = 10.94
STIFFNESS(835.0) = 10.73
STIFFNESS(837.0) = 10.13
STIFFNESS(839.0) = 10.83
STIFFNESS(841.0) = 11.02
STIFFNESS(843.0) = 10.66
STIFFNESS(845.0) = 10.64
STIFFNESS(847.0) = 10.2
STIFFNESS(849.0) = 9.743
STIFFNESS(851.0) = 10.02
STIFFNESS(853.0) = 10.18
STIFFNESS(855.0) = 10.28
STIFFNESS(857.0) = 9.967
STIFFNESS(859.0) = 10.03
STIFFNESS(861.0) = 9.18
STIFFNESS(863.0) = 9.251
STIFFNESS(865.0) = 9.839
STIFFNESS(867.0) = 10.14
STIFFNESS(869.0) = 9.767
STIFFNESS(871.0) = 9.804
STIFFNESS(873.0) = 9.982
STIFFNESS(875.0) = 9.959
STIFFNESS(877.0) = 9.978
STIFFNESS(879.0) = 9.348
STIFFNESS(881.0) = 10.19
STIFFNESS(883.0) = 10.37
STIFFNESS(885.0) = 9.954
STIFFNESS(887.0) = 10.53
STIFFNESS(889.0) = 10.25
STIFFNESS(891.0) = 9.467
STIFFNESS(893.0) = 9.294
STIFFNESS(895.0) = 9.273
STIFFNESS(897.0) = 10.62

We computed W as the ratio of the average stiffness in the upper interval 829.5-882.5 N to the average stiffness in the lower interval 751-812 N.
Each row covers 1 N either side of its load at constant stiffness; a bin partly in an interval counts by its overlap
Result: 0.95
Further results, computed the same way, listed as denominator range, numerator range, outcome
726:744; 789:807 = 1.14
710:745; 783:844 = 1.19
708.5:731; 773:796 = 1.21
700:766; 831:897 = 1.06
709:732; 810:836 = 1.24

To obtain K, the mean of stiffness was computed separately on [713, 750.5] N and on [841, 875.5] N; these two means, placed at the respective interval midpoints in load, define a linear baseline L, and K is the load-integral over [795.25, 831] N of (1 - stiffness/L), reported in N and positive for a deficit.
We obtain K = -4.98 N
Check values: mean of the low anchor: 9.45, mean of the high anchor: 10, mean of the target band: 11.2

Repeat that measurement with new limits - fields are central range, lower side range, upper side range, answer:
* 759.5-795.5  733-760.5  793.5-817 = -0.3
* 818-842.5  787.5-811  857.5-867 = -1.6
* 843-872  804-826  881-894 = 1.8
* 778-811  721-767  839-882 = -3.8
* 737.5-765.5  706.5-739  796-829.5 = -0.2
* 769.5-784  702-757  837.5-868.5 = -1.6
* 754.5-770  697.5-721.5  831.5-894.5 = -1.1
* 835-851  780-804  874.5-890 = 0.0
